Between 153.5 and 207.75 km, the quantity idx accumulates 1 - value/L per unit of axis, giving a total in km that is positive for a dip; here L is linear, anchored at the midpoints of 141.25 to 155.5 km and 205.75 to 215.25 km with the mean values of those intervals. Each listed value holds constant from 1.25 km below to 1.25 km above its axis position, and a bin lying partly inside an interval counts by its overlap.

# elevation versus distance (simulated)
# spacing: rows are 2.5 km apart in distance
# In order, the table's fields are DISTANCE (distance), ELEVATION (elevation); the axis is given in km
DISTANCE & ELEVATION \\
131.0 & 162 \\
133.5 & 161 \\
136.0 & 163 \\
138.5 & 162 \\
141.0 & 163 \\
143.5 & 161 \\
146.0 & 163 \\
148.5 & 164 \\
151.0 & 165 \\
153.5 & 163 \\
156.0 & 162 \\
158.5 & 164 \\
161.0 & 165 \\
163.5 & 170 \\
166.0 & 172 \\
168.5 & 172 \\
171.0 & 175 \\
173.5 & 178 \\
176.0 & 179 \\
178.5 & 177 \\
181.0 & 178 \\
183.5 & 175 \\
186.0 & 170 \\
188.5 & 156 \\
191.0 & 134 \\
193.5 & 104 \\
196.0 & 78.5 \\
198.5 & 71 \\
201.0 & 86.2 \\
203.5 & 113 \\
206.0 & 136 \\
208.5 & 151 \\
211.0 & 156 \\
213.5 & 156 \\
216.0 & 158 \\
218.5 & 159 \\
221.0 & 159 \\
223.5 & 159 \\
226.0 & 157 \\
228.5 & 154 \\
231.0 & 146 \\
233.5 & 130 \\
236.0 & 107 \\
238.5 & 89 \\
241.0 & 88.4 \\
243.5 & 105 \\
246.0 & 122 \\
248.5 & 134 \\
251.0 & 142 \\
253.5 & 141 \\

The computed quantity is 3.0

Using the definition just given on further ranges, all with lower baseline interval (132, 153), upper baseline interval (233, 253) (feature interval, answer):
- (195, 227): -1.20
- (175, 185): -2.21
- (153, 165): -0.79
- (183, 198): 1.01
